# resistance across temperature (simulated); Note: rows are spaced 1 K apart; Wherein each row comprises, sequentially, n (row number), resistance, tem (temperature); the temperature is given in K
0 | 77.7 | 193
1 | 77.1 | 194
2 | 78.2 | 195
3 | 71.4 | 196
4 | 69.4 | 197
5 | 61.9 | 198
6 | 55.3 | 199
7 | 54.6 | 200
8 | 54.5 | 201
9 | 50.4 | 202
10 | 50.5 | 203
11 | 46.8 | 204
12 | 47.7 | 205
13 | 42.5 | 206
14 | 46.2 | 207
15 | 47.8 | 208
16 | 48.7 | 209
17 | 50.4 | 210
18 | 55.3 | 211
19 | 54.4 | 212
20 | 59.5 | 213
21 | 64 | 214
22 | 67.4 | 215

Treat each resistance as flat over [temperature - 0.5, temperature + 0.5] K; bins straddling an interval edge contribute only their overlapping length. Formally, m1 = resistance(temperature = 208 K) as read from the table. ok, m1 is 47.8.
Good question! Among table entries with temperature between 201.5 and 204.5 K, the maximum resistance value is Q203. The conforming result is 50.5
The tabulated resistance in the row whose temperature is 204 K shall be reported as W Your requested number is 46.8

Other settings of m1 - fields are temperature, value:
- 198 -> 61.9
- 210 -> 50.4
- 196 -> 71.4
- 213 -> 59.5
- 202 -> 50.4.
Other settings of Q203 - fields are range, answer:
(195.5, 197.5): 71.4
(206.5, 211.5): 55.3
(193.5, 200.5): 78.2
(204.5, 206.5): 47.7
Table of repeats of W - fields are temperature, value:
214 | 64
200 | 54.6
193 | 77.7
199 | 55.3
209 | 48.7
